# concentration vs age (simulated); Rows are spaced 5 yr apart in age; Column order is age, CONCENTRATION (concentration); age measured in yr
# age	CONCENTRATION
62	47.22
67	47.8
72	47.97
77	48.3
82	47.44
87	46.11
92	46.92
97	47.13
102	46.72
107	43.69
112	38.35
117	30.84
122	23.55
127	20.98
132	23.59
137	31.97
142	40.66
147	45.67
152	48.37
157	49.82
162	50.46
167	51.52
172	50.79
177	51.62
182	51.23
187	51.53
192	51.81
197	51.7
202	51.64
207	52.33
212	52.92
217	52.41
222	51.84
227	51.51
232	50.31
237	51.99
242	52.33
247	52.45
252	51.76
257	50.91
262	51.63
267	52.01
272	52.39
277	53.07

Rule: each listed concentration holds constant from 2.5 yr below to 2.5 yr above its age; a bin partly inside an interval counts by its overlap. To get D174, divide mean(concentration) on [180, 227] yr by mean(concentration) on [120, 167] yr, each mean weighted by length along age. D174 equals 1.4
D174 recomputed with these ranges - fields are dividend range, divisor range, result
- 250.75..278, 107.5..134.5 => 1.81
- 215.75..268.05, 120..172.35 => 1.31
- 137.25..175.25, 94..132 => 1.34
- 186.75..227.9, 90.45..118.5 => 1.22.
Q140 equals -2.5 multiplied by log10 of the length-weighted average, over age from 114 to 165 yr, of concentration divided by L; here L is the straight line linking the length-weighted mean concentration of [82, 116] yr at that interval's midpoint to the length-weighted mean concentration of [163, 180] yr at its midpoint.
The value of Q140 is 0.302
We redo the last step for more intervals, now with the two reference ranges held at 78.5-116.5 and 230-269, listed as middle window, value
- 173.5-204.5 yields -0.06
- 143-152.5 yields 0.03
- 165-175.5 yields -0.07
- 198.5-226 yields -0.05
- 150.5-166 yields -0.05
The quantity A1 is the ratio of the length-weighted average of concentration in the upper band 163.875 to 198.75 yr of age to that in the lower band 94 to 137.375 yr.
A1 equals 1.5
